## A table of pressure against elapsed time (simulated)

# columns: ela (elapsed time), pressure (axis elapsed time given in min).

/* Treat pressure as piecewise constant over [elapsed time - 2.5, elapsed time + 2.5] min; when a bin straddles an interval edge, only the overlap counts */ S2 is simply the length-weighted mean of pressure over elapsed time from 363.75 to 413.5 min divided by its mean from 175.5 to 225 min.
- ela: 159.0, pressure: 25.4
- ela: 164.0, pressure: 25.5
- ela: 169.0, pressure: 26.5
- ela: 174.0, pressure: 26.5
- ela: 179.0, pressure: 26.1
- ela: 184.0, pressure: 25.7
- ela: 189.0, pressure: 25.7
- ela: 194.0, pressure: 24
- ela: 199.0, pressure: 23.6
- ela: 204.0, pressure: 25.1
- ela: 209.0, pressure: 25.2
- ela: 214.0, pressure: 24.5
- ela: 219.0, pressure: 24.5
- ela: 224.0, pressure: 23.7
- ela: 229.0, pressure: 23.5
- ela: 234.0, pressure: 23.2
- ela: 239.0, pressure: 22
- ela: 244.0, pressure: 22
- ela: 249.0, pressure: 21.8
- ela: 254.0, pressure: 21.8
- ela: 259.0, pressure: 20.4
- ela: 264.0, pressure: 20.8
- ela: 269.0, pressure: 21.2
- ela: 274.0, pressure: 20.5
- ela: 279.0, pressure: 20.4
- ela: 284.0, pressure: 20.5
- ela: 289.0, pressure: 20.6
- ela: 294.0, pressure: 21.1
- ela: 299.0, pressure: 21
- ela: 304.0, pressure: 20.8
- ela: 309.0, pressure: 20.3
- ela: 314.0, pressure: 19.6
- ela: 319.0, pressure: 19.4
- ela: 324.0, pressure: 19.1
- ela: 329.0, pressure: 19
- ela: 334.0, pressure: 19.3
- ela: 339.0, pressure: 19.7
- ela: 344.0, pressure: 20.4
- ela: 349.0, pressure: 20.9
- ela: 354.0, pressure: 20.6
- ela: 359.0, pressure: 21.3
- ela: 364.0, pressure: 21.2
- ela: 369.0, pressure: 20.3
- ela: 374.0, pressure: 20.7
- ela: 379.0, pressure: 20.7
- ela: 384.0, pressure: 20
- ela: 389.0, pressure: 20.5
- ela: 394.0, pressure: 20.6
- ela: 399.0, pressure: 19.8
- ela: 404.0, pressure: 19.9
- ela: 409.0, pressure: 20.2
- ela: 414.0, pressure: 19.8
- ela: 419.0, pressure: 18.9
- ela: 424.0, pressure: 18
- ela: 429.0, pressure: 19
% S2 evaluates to 0.82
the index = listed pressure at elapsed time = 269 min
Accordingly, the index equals 21.2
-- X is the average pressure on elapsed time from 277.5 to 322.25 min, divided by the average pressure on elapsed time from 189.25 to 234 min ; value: 0.84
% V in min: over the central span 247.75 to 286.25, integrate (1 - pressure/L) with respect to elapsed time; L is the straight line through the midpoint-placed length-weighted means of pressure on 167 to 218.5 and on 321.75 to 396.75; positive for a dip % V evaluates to 3.6 min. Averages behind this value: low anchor 25.2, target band 20.9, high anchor 20.3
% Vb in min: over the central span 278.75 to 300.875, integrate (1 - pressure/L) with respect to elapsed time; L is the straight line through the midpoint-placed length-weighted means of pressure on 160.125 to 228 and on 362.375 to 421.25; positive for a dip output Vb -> 1.9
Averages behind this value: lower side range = 25.1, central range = 20.7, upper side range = 20.2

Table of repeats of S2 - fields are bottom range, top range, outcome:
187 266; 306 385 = 0.87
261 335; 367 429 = 0.98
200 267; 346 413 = 0.89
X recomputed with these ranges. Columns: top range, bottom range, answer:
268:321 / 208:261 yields 0.89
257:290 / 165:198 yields 0.80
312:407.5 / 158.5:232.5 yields 0.81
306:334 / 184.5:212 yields 0.79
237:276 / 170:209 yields 0.84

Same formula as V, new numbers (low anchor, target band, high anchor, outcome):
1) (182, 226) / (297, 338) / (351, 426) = 4.0 min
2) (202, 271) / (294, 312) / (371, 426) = 0.8 min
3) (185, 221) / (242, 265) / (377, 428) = 2.0 min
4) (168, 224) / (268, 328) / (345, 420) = 5.9 min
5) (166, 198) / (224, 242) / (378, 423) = 1.0 min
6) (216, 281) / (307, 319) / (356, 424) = 0.8 min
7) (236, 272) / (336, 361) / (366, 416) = 0.1 min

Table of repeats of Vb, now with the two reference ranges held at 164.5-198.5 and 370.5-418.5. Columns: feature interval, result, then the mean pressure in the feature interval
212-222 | 0.1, 24.5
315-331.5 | 2.1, 19.2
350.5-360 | 0.1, 20.9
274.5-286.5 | 1.4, 20.5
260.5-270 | 1.0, 20.9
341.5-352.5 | 0.4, 20.6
